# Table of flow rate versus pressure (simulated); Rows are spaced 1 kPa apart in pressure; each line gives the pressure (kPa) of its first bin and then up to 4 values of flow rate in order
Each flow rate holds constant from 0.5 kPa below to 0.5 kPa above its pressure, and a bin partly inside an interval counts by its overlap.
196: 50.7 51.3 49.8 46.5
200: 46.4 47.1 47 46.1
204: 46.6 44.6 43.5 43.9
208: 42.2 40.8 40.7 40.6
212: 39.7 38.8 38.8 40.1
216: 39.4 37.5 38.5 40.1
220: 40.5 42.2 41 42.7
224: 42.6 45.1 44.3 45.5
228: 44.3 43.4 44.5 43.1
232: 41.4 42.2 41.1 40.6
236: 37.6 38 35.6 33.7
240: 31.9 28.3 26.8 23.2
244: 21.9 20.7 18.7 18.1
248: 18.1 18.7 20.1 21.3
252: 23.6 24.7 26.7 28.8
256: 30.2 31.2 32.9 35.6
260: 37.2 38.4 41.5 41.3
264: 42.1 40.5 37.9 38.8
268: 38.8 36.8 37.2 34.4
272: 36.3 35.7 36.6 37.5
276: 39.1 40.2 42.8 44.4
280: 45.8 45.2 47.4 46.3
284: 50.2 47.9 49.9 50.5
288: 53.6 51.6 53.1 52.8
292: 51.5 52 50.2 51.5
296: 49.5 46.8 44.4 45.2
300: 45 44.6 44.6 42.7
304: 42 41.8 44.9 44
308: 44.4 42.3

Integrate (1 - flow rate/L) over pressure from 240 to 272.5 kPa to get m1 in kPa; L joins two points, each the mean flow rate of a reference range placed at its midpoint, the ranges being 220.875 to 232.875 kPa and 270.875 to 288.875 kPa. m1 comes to 9.9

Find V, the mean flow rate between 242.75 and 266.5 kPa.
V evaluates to 29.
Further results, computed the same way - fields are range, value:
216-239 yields 41.2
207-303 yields 39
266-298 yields 44.9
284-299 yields 50.2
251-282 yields 36.7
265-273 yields 37.3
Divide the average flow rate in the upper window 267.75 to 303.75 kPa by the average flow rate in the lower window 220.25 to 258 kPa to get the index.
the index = 1.36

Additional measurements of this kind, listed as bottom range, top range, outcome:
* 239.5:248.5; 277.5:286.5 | 2.02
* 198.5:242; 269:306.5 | 1.10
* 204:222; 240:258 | 0.59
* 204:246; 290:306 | 1.22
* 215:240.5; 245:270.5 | 0.76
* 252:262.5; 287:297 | 1.59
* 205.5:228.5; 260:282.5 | 0.96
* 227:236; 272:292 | 1.08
